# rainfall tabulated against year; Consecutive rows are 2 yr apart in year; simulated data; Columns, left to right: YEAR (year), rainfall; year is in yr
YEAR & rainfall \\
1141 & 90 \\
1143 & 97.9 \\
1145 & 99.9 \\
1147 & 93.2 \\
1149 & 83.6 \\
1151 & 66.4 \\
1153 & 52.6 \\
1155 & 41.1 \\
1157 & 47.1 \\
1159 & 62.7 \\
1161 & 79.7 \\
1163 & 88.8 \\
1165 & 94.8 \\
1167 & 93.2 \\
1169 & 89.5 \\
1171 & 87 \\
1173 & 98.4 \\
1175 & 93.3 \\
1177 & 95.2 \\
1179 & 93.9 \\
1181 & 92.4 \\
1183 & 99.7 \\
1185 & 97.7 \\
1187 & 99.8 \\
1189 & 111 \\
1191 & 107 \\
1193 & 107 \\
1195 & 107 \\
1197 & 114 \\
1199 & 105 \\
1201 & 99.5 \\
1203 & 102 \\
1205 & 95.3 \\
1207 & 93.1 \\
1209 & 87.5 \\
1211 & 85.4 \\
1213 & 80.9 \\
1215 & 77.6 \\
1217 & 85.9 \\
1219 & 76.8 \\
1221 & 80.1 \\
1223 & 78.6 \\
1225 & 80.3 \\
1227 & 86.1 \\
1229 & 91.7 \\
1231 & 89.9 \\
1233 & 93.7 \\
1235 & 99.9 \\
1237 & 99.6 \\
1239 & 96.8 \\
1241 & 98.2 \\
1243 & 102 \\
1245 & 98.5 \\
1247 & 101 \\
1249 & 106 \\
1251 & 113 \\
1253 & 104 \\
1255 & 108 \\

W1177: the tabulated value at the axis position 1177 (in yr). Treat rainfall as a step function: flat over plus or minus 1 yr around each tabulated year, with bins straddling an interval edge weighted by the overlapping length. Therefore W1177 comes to 95.2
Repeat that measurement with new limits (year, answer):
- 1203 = 102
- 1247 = 101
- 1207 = 93.1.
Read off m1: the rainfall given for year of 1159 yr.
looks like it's 62.7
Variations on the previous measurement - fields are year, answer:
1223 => 78.6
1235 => 99.9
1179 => 93.9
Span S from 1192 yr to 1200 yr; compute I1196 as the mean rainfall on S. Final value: 108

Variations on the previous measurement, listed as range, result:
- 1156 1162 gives 63.2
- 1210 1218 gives 82.5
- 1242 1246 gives 100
